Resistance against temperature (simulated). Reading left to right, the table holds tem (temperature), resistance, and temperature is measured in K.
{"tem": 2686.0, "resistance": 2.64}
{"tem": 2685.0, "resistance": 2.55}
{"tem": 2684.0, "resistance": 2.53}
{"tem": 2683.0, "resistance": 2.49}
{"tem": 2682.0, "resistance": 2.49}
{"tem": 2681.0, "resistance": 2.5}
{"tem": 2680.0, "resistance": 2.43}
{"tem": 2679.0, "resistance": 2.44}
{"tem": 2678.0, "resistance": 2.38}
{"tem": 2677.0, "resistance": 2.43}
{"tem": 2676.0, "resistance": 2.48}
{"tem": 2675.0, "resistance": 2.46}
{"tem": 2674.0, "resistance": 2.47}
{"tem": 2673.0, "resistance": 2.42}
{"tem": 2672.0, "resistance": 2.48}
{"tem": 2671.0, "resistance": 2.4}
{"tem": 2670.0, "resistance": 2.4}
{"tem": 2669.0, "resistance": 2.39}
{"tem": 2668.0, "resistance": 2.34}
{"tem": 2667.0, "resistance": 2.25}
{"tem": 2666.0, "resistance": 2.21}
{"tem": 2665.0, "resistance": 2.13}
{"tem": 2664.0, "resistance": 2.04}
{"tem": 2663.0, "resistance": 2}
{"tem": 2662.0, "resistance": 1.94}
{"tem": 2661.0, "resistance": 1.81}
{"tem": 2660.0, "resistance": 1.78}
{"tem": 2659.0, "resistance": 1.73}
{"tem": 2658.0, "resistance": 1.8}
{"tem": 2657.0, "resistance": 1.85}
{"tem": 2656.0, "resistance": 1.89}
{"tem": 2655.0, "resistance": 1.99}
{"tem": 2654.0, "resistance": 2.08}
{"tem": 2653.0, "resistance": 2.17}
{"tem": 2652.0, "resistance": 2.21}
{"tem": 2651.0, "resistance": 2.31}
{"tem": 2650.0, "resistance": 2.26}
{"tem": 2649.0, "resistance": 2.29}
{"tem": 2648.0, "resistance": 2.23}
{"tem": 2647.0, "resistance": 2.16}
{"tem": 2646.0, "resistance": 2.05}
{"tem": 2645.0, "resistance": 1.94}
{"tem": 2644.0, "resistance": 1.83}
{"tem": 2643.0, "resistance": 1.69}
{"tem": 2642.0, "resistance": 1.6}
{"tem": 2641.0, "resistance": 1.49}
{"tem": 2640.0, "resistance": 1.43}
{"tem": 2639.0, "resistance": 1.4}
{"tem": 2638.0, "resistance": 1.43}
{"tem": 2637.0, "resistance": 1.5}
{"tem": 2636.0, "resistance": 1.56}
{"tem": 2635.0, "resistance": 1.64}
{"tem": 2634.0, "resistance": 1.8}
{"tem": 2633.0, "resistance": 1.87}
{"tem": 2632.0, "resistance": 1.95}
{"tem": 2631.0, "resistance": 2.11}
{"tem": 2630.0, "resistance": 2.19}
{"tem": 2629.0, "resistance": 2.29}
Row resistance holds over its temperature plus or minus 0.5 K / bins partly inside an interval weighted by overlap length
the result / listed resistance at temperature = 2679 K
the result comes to 2.44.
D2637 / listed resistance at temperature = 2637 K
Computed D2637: 1.5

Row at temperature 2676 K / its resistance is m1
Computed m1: 2.48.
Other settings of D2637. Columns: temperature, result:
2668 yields 2.34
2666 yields 2.21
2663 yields 2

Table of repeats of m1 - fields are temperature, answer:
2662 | 1.94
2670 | 2.4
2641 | 1.49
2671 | 2.4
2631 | 2.11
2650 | 2.26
